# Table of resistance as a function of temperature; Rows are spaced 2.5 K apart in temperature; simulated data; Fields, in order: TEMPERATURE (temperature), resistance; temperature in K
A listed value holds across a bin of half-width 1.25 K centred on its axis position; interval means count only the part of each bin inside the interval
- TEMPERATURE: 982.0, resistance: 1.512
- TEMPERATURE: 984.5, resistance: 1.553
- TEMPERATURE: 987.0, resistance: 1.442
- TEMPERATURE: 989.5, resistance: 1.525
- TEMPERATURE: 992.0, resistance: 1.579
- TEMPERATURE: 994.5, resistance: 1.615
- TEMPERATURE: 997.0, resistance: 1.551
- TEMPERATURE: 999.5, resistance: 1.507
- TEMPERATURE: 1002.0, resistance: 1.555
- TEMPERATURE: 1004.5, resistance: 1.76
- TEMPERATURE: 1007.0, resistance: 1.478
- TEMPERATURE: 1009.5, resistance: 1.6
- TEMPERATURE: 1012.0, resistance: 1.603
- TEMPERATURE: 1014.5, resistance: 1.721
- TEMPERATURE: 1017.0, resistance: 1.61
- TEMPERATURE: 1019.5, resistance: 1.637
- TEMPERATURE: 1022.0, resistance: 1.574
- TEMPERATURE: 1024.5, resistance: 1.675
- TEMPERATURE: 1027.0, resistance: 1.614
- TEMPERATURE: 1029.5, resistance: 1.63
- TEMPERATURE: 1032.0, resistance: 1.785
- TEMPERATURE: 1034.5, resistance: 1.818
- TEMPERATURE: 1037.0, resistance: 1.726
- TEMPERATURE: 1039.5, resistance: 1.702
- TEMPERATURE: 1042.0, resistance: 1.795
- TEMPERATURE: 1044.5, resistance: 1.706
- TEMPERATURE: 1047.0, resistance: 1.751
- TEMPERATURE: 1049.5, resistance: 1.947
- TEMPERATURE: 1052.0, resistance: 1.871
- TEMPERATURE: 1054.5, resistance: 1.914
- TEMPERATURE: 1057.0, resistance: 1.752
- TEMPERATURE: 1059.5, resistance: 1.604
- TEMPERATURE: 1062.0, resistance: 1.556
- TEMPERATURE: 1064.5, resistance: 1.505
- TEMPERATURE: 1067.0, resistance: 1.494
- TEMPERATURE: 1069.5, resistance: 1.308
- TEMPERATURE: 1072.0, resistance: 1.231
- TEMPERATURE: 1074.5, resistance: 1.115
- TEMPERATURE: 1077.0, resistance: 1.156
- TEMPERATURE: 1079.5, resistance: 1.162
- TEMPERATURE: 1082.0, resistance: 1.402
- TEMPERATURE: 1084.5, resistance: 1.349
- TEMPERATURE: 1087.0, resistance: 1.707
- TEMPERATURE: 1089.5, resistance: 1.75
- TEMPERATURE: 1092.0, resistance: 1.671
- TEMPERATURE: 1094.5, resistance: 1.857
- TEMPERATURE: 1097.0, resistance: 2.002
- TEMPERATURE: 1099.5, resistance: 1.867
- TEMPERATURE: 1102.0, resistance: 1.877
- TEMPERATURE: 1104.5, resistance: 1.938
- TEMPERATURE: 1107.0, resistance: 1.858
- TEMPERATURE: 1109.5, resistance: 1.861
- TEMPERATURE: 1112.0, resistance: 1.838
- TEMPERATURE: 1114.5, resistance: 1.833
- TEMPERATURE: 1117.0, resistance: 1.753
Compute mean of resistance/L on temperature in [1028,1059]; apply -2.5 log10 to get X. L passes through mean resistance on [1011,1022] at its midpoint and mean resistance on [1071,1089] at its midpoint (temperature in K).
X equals -0.18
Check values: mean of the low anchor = 1.64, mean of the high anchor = 1.32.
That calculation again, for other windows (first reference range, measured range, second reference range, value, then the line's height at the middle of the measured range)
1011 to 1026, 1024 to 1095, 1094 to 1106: 0.11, 1.77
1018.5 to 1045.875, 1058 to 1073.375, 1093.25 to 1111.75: 0.23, 1.79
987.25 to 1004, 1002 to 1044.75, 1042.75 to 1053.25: 0.02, 1.7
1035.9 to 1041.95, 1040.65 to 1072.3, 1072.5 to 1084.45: -0.11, 1.51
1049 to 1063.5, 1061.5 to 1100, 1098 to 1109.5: 0.21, 1.82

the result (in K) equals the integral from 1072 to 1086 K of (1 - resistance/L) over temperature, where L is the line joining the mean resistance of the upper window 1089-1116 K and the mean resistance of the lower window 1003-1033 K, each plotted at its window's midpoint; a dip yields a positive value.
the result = 4.3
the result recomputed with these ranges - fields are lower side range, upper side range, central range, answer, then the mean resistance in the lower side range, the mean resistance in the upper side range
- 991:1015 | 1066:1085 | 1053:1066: -3.1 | 1.59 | 1.27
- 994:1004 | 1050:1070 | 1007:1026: -0.4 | 1.57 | 1.65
